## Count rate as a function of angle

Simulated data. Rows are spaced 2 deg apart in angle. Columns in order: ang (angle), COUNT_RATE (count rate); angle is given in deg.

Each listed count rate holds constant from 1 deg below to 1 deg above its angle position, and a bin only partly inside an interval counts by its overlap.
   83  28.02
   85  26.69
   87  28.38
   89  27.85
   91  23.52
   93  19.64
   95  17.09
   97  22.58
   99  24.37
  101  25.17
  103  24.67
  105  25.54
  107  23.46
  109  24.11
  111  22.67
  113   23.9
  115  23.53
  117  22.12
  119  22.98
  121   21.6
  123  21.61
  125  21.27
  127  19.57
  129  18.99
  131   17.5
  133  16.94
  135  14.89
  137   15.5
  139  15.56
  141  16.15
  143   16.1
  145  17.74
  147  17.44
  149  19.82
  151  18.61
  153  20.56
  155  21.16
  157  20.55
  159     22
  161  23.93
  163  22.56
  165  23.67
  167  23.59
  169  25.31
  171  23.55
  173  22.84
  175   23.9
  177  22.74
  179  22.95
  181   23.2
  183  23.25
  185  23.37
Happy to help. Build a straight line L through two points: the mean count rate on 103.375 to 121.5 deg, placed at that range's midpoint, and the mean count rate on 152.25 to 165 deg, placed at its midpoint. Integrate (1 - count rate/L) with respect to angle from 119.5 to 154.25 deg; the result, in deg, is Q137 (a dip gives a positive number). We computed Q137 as 6.7 deg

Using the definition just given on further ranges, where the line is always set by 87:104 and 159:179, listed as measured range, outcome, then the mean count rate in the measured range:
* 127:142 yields 4.31 deg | 16.7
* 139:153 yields 3.43 deg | 17.7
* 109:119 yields 0.12 deg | 23.2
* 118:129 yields 1.06 deg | 21.2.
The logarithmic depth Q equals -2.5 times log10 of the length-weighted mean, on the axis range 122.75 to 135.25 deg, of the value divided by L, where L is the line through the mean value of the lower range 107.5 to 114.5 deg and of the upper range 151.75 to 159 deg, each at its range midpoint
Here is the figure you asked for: 0.20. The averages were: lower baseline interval 23.6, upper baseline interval 20.9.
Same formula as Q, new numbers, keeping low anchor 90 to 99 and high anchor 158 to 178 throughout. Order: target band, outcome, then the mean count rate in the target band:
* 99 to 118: -0.11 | 23.9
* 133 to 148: 0.36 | 16.2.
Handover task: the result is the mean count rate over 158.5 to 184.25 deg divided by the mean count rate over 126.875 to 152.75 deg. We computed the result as 1.4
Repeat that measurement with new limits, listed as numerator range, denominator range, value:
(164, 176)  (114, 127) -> 1.08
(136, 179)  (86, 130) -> 0.90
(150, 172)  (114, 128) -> 1.02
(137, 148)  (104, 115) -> 0.69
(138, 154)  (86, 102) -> 0.75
